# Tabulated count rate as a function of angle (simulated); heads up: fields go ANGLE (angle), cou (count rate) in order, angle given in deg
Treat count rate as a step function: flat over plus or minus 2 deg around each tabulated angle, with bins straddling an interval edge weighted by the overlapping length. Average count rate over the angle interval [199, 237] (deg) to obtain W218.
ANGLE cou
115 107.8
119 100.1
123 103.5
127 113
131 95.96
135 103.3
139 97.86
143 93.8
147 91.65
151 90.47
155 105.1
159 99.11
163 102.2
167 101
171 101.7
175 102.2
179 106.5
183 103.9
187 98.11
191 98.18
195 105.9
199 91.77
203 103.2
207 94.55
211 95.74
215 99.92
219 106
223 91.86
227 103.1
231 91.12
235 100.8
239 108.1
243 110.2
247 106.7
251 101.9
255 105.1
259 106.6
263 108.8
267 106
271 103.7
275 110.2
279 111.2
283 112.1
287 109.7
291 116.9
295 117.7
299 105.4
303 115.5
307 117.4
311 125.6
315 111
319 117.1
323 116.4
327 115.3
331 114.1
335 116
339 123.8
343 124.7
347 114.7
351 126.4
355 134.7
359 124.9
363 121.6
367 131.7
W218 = 98.1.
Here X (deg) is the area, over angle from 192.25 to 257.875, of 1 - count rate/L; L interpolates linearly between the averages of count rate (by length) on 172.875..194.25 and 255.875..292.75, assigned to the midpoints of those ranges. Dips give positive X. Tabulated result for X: 2.7 deg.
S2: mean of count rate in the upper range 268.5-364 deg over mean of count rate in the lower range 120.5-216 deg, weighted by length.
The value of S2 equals 1.17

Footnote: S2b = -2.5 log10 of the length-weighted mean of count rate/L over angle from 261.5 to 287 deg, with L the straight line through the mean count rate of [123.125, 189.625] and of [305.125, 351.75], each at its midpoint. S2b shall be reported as 0.039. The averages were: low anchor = 100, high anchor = 118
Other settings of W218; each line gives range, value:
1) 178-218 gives 99.8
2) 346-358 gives 126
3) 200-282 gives 103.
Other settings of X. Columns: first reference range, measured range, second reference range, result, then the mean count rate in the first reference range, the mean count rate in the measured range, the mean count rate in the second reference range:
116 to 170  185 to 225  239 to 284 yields 2.1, 100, 98.5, 107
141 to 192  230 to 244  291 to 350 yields 0.6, 99.6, 103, 117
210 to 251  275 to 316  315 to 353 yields -0.8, 102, 114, 118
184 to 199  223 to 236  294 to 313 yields 1.0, 99.7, 97.2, 116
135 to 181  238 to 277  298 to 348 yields 1.2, 99.4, 107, 117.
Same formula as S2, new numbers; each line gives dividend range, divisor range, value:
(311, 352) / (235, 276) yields 1.11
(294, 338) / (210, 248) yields 1.14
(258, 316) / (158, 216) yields 1.12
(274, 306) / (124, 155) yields 1.14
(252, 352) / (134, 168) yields 1.16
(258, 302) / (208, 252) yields 1.09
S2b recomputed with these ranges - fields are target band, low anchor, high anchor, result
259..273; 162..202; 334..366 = 0.06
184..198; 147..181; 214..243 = 0.00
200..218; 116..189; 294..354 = 0.08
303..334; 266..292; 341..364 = 0.01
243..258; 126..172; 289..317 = 0.05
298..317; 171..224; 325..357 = 0.01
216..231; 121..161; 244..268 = 0.05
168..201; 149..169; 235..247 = 0.01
